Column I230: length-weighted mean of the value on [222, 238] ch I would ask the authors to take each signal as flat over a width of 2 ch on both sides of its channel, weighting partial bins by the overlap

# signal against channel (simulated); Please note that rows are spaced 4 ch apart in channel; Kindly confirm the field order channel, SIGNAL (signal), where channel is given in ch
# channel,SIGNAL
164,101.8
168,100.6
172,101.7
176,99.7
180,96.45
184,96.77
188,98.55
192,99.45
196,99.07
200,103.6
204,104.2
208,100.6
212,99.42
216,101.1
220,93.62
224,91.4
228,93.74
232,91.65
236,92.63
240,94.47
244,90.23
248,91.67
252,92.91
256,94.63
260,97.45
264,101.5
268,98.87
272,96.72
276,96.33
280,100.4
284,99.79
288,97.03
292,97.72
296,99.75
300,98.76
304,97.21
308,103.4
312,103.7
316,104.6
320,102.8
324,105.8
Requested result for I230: 92.4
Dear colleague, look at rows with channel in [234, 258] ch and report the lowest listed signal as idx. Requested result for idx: 90.23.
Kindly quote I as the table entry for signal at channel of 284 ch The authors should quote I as 99.79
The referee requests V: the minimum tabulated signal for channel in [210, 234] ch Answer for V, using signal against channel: 91.4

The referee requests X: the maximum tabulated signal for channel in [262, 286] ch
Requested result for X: 101.5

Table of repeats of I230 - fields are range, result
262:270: 100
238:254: 92.3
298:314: 101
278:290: 99.1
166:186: 99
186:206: 101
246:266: 95.6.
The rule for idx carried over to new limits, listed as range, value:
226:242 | 91.65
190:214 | 99.07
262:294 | 96.33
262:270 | 98.87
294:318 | 97.21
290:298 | 97.72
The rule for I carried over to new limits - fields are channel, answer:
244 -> 90.23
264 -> 101.5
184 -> 96.77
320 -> 102.8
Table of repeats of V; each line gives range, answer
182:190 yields 96.77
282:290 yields 97.03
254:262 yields 94.63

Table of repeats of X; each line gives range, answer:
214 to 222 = 101.1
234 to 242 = 94.47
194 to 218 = 104.2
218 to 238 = 93.74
